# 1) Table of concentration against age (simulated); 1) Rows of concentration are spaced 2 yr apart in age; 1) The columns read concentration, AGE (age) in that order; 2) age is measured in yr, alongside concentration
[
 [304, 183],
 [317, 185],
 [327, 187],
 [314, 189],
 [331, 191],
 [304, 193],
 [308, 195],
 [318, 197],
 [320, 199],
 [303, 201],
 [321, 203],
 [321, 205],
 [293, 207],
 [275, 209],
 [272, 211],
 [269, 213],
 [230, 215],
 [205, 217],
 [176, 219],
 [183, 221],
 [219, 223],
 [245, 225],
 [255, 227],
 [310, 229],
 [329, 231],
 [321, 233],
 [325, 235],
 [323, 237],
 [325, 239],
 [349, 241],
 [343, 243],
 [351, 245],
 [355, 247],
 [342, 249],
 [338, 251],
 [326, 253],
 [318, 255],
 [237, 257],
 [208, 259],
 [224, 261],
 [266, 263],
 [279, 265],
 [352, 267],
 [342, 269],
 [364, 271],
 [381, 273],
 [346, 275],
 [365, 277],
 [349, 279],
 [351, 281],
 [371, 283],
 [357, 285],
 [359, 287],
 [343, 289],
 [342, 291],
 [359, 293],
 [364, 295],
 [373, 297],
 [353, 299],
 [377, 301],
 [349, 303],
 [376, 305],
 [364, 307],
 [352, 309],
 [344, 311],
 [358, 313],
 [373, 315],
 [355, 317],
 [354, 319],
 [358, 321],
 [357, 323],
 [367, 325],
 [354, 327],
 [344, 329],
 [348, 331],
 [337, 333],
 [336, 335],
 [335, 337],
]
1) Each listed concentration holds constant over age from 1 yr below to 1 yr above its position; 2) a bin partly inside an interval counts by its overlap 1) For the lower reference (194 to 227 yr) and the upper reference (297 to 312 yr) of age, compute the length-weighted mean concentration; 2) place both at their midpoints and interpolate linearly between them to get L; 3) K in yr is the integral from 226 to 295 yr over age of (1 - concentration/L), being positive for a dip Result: -2.5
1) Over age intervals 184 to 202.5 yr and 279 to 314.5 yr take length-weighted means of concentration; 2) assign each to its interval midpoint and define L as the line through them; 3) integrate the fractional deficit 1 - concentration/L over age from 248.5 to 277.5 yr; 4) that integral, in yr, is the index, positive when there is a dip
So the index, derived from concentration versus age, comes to 2.8 yr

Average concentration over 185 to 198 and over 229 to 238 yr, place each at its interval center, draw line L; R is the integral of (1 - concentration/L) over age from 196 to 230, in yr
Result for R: 5.8 yr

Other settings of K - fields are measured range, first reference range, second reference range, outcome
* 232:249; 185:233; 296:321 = -1.7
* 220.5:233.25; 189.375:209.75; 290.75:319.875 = 2.3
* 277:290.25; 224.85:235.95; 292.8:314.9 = -0.4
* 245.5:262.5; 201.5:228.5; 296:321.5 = 0.1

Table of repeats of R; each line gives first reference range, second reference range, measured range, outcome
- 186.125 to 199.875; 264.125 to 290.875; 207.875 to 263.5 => 8.6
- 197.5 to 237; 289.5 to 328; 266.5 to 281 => -1.3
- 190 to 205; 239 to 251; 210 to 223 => 4.2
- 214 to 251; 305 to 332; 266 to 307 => -3.4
